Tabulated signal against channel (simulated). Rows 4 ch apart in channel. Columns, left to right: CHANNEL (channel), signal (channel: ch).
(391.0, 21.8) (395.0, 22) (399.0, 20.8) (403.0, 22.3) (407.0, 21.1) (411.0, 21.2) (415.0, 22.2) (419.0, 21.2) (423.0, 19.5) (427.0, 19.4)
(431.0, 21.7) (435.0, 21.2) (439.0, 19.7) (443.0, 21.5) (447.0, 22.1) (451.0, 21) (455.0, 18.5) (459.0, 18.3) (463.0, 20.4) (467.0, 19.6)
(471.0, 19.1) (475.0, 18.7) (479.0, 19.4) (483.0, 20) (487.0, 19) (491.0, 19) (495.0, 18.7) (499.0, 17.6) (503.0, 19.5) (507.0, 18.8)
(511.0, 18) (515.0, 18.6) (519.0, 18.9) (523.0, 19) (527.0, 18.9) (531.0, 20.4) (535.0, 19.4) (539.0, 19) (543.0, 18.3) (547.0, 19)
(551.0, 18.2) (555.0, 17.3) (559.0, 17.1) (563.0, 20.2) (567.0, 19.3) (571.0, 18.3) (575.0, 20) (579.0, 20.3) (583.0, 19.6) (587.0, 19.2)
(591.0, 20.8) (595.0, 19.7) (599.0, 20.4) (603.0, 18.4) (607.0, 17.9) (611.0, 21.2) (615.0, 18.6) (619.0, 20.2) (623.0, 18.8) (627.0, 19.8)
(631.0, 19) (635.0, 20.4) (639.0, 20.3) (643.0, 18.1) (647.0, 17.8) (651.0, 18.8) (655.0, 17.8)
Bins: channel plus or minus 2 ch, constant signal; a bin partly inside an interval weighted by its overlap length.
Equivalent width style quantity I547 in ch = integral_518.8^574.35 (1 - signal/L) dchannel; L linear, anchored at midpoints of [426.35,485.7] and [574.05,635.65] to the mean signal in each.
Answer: 2.7 ch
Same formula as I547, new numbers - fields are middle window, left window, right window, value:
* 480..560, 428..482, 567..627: 4.3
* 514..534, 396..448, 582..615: 1.0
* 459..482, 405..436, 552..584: 1.0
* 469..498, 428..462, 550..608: 1.5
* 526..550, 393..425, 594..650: 1.1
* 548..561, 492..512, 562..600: 1.1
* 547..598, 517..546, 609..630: 0.5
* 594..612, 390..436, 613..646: 0.1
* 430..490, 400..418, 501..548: 1.5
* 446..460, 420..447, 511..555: 0.2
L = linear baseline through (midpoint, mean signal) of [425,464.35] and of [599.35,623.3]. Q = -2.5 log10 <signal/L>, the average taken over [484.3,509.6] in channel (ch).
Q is 0.07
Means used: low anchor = 20.4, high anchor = 19.3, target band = 18.8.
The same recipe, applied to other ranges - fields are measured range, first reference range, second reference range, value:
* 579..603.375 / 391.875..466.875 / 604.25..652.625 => -0.017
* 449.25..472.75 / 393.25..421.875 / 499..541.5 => 0.045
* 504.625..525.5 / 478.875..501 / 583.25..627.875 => 0.021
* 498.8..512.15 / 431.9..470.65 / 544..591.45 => 0.060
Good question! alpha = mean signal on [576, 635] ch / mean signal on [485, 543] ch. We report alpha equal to 1.04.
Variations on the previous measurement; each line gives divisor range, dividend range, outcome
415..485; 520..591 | 0.95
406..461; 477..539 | 0.92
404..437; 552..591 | 0.91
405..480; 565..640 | 0.96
